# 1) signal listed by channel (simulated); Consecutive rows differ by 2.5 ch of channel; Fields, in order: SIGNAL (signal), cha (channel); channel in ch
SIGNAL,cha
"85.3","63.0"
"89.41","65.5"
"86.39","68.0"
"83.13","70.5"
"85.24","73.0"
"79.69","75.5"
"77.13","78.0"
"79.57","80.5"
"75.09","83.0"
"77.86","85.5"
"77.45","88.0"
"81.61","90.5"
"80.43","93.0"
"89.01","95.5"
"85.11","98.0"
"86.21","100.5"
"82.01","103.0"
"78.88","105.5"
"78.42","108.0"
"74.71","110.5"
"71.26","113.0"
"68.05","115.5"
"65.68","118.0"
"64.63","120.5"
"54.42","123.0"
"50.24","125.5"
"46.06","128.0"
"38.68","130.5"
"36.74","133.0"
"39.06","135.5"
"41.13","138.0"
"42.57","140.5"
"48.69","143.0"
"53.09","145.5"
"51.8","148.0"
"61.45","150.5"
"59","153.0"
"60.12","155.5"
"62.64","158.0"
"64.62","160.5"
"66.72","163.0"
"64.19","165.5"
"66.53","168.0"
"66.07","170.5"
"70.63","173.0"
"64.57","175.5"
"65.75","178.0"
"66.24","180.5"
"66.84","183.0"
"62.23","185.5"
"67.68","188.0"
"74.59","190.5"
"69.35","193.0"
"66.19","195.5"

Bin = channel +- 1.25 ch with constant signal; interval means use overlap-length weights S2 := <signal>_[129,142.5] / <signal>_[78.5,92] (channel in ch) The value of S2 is 0.5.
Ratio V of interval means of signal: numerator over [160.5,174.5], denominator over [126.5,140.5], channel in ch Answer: 1.6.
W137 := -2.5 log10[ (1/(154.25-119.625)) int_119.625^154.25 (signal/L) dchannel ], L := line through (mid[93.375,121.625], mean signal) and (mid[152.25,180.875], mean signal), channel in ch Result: 0.40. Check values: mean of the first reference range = 76.9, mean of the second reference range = 64.8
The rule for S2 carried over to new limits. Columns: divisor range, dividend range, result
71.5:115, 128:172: 0.68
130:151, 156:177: 1.44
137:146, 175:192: 1.46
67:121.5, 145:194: 0.82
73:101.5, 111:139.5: 0.65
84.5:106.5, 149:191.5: 0.79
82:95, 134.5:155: 0.63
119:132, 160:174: 1.31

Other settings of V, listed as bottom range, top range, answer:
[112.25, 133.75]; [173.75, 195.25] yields 1.22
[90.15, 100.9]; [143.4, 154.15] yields 0.66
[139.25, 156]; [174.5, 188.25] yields 1.22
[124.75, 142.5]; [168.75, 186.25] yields 1.57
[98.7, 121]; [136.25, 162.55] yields 0.73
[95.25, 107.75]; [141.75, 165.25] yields 0.71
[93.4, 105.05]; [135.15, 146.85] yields 0.54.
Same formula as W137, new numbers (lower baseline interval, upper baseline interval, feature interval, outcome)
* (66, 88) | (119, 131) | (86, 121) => -0.20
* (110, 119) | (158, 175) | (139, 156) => 0.25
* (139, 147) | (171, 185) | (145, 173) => -0.10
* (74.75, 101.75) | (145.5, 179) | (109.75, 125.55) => 0.14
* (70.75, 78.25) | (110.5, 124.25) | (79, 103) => -0.09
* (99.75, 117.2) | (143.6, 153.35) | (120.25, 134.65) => 0.38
